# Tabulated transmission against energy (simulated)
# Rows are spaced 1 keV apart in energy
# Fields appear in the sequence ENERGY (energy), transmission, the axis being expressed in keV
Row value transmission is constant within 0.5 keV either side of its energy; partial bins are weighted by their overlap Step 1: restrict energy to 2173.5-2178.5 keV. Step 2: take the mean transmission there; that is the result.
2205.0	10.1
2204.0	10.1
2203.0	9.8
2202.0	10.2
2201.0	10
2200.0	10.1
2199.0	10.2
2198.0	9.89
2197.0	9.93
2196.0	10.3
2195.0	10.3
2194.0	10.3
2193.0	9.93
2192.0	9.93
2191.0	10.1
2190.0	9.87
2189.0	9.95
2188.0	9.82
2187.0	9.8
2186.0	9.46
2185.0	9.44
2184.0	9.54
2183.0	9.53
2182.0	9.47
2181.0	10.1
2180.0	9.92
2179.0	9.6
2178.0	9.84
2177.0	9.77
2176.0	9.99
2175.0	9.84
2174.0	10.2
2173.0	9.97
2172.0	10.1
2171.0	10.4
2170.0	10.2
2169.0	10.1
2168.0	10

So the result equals 9.93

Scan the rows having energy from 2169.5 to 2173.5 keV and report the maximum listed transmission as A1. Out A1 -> 10.4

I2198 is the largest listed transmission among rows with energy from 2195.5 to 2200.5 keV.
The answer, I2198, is 10.3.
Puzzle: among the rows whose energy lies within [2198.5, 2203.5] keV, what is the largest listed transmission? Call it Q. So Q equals 10.2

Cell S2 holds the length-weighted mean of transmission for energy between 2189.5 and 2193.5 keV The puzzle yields 9.96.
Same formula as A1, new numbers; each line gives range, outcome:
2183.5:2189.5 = 9.95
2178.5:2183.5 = 10.1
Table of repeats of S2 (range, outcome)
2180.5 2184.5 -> 9.66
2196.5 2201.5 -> 10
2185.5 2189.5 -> 9.76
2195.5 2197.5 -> 10.1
